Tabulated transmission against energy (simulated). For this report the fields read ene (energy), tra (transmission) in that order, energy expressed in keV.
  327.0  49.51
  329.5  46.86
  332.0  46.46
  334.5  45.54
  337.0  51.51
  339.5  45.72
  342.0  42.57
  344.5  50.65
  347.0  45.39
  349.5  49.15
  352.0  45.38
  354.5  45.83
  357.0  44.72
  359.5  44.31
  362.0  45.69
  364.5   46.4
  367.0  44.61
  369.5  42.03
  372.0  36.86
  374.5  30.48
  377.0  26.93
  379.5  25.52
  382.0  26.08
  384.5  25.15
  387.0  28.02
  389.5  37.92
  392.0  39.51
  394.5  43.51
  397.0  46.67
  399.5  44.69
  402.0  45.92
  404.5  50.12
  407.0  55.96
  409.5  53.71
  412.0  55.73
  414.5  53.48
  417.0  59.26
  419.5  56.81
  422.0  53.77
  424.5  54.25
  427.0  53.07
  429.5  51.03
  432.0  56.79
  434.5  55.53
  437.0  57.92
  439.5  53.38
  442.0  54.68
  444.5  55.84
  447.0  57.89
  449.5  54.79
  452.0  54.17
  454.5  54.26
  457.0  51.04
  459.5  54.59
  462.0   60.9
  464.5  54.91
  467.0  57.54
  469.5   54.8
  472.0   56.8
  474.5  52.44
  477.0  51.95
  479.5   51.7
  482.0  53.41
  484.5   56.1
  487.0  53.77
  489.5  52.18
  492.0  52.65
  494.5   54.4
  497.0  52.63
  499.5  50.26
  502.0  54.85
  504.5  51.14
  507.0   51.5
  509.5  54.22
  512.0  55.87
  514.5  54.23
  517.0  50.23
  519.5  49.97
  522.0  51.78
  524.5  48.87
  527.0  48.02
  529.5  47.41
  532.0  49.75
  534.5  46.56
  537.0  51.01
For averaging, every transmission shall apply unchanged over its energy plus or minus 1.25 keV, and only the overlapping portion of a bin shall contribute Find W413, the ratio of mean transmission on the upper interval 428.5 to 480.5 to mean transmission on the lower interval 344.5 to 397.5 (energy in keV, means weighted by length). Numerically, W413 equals 1.40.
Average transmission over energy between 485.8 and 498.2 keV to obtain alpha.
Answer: 53.1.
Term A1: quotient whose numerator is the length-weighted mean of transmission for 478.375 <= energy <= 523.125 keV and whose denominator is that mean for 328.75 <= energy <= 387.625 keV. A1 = 1.29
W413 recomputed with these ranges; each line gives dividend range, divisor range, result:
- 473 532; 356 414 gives 1.27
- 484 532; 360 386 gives 1.48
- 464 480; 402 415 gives 1.03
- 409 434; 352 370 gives 1.22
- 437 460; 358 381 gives 1.44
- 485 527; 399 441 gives 0.97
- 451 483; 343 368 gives 1.18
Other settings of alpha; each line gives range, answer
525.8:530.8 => 47.7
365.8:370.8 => 43.2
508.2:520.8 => 52.9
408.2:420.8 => 55.8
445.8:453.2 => 55.6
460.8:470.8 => 57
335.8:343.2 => 46.6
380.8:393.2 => 31.3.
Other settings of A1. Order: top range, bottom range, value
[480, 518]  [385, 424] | 1.11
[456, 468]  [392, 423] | 1.09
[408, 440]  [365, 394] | 1.64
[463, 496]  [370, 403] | 1.53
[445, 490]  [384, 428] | 1.14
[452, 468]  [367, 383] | 1.71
